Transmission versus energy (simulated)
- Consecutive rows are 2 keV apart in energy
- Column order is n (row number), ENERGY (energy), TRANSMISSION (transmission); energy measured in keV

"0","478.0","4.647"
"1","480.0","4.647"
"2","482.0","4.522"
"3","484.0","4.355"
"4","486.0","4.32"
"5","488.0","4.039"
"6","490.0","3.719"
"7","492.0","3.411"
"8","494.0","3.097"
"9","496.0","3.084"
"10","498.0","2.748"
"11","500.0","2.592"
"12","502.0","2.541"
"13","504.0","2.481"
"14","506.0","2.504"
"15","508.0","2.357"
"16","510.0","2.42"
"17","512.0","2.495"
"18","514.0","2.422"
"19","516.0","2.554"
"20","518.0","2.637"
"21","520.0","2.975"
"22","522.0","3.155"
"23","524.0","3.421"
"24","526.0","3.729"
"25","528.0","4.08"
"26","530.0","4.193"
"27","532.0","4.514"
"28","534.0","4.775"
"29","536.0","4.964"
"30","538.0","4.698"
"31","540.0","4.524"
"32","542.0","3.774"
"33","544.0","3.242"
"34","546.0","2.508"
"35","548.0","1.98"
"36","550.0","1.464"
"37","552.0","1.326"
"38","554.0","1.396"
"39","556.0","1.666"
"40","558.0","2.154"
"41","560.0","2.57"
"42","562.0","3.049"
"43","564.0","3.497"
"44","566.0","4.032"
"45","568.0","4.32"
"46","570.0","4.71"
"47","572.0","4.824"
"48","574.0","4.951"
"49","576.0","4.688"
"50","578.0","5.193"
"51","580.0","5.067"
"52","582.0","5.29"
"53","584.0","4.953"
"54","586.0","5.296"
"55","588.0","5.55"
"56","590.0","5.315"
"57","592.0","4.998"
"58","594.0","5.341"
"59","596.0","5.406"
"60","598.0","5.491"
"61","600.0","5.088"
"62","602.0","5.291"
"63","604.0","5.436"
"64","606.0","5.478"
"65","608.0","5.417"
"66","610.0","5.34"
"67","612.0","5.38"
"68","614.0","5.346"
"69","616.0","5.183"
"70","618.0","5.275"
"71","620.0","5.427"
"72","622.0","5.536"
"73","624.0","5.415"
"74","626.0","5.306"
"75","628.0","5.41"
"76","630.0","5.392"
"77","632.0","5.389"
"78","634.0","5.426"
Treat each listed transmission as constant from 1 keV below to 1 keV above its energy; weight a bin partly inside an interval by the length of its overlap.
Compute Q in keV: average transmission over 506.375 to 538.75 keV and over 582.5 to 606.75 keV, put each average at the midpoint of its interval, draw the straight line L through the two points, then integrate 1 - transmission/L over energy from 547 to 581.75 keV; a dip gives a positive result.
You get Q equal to 9.2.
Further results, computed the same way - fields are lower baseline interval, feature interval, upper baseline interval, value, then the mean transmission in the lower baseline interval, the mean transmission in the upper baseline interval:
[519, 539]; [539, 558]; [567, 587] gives 8.5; 4.05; 4.93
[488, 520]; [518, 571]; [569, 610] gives 7.2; 2.79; 5.19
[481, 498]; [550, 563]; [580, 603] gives 7.6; 3.76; 5.27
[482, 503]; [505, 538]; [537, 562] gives -4.2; 3.44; 2.63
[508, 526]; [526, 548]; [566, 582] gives -3.5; 2.79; 4.8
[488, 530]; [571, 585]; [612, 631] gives -1.7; 2.98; 5.37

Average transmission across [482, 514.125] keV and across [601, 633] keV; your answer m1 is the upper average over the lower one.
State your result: 1.7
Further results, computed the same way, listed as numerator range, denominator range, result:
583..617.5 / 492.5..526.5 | 1.92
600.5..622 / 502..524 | 2.03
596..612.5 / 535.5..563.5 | 1.93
